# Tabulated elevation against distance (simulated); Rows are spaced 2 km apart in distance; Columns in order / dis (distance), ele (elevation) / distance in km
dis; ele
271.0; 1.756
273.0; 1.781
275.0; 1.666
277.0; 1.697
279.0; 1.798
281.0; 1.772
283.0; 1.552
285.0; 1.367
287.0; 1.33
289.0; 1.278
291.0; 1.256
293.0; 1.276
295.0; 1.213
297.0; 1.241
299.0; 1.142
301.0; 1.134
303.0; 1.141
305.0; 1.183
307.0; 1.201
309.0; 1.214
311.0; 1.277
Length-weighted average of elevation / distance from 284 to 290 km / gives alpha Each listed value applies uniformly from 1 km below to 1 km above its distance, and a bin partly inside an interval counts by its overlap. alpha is 1.32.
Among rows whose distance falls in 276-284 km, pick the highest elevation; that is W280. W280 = 1.798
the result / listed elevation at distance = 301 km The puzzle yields 1.134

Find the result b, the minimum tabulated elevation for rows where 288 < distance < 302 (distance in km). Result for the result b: 1.134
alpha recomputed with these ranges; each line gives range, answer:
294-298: 1.23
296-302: 1.17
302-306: 1.16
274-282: 1.73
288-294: 1.27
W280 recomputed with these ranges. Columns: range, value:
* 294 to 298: 1.241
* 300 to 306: 1.183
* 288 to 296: 1.278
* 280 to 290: 1.772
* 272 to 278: 1.781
